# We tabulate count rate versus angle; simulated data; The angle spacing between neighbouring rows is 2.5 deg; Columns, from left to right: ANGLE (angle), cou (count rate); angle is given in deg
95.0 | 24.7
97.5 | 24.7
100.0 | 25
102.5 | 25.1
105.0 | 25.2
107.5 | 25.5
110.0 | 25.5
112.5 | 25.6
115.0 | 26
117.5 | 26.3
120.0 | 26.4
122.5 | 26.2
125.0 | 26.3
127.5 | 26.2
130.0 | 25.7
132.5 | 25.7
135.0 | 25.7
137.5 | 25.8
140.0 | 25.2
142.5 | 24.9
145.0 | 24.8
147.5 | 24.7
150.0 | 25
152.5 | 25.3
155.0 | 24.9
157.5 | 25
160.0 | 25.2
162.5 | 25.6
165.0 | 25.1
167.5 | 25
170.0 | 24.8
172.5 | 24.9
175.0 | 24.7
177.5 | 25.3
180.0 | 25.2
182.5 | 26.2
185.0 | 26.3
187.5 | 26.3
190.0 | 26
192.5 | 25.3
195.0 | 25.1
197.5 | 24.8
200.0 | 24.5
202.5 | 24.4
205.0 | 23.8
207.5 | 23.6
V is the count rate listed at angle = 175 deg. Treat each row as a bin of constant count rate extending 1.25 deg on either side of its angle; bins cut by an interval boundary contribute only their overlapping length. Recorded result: 24.7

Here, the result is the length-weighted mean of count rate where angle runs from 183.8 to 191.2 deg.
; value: 26.2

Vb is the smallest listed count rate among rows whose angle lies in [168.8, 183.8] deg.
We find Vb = 24.7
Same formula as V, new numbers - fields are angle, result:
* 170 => 24.8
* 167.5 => 25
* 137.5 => 25.8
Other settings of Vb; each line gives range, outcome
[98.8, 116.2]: 25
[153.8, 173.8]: 24.8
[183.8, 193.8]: 25.3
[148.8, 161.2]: 24.9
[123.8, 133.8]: 25.7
